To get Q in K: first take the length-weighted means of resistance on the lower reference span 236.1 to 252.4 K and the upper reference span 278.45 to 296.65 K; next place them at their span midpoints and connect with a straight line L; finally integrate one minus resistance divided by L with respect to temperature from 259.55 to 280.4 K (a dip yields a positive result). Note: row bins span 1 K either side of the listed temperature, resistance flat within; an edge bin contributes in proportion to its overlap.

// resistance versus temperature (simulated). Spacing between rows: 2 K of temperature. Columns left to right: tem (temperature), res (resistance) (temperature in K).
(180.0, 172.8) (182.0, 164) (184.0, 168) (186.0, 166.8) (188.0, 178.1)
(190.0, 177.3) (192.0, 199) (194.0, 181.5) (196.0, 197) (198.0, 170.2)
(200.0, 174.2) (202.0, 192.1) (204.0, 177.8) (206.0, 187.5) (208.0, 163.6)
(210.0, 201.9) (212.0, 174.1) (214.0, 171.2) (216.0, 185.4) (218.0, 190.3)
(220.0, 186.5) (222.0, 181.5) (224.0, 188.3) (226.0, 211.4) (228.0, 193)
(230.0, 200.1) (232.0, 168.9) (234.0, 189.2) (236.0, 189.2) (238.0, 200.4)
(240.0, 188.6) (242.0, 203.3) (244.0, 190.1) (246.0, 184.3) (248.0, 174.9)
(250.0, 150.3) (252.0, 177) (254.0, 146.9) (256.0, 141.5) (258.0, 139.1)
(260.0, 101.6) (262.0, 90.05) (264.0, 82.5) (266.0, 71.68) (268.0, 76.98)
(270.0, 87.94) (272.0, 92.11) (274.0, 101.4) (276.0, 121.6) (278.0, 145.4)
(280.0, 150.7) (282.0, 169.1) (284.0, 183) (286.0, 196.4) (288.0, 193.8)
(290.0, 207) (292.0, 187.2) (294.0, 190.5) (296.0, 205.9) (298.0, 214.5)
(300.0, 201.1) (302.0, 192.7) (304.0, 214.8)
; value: 9.5 K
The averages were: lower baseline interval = 184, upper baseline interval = 185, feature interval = 101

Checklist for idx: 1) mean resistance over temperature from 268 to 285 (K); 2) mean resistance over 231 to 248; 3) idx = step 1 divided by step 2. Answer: 0.68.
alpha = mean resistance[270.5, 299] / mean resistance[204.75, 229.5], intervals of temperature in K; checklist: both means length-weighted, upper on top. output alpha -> 0.90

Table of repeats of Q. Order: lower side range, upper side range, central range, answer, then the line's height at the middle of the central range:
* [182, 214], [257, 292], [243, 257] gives -1.8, 147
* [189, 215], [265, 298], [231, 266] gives 1.5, 164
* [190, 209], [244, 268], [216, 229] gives -2.4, 162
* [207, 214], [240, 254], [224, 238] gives -1.1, 178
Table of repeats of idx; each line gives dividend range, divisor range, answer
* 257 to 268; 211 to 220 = 0.53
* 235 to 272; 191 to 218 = 0.78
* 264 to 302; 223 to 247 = 0.80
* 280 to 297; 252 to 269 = 1.71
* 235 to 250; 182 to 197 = 1.04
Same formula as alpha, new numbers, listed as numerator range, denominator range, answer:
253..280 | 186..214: 0.60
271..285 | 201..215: 0.76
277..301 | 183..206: 1.04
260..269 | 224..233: 0.43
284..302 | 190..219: 1.08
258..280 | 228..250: 0.54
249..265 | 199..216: 0.71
